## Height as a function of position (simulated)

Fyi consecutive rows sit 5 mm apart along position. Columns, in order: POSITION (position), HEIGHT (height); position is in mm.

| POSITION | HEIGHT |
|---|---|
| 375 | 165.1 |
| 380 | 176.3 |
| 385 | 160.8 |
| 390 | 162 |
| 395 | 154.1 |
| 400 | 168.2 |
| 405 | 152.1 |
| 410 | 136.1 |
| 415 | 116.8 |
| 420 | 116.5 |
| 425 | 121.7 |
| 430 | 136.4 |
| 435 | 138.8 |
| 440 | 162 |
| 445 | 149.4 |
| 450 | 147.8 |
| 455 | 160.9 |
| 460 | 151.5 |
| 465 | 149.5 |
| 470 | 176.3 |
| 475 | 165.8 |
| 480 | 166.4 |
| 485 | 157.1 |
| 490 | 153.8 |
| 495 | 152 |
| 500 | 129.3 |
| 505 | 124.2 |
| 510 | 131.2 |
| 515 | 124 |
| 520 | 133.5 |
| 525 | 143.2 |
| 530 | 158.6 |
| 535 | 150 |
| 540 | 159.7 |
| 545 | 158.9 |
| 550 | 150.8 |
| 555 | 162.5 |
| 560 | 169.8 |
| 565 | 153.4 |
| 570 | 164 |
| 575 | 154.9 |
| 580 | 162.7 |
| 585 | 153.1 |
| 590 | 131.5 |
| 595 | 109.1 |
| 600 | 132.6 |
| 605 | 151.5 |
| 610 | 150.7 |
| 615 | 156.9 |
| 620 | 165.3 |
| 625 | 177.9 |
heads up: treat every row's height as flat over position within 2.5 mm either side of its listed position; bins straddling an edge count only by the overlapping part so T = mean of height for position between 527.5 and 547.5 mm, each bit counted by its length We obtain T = 157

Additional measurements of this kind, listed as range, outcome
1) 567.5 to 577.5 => 159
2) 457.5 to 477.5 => 161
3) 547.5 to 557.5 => 157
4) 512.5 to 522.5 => 129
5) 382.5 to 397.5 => 159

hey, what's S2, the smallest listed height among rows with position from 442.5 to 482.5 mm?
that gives 147.8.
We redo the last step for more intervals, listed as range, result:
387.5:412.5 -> 136.1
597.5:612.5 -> 132.6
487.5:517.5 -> 124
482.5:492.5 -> 153.8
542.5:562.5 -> 150.8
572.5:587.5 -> 153.1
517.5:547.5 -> 133.5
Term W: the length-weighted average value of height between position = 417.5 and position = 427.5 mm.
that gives 119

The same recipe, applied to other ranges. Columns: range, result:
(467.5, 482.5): 170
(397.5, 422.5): 138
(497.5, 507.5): 127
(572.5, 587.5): 157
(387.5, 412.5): 154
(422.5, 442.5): 140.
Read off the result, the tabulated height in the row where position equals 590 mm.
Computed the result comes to 131.5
